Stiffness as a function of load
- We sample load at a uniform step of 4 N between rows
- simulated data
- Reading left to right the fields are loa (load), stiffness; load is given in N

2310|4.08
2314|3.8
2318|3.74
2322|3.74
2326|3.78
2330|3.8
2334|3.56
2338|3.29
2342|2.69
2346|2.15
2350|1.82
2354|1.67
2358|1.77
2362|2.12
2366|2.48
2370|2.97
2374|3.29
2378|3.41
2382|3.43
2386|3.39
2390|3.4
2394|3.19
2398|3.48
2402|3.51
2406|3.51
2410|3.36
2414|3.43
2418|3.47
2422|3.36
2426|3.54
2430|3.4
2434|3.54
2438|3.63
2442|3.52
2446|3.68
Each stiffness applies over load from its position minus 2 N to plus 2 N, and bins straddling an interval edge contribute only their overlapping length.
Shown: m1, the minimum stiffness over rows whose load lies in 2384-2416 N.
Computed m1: 3.19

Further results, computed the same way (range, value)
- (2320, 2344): 2.69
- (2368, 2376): 2.97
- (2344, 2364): 1.67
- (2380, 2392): 3.39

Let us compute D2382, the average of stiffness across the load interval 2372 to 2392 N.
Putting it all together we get 3.38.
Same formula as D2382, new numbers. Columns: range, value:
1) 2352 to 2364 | 1.85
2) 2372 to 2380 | 3.35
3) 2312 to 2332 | 3.77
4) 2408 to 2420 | 3.42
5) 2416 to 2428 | 3.46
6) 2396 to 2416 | 3.46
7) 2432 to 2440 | 3.58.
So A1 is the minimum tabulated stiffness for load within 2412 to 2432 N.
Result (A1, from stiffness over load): 3.36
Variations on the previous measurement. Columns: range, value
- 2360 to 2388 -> 2.12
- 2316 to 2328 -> 3.74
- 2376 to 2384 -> 3.41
